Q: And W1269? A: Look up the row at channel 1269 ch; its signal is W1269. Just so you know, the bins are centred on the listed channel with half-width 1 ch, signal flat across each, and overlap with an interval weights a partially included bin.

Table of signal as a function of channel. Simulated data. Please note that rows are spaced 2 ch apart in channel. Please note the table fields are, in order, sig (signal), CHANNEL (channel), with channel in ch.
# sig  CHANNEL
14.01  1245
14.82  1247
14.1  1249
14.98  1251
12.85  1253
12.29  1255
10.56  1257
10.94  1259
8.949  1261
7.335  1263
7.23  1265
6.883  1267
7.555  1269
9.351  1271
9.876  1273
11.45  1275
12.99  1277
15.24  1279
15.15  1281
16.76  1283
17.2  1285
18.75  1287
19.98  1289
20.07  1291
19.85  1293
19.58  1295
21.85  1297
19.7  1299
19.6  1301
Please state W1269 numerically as 7.555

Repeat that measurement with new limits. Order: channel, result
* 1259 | 10.94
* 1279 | 15.24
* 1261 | 8.949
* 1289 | 19.98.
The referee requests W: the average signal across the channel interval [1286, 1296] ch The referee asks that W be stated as 19.6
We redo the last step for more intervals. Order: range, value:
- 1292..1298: 20.4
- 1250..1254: 13.9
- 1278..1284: 15.7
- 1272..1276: 10.7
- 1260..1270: 7.59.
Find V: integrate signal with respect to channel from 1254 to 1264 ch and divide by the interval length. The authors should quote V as 10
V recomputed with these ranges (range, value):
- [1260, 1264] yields 8.14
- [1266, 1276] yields 9.02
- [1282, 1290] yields 18.2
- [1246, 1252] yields 14.6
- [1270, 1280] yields 11.8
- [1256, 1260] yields 10.8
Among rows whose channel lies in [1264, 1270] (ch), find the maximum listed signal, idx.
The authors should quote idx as 7.555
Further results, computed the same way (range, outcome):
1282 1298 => 21.85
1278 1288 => 18.75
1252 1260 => 12.85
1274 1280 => 15.24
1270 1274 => 9.876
